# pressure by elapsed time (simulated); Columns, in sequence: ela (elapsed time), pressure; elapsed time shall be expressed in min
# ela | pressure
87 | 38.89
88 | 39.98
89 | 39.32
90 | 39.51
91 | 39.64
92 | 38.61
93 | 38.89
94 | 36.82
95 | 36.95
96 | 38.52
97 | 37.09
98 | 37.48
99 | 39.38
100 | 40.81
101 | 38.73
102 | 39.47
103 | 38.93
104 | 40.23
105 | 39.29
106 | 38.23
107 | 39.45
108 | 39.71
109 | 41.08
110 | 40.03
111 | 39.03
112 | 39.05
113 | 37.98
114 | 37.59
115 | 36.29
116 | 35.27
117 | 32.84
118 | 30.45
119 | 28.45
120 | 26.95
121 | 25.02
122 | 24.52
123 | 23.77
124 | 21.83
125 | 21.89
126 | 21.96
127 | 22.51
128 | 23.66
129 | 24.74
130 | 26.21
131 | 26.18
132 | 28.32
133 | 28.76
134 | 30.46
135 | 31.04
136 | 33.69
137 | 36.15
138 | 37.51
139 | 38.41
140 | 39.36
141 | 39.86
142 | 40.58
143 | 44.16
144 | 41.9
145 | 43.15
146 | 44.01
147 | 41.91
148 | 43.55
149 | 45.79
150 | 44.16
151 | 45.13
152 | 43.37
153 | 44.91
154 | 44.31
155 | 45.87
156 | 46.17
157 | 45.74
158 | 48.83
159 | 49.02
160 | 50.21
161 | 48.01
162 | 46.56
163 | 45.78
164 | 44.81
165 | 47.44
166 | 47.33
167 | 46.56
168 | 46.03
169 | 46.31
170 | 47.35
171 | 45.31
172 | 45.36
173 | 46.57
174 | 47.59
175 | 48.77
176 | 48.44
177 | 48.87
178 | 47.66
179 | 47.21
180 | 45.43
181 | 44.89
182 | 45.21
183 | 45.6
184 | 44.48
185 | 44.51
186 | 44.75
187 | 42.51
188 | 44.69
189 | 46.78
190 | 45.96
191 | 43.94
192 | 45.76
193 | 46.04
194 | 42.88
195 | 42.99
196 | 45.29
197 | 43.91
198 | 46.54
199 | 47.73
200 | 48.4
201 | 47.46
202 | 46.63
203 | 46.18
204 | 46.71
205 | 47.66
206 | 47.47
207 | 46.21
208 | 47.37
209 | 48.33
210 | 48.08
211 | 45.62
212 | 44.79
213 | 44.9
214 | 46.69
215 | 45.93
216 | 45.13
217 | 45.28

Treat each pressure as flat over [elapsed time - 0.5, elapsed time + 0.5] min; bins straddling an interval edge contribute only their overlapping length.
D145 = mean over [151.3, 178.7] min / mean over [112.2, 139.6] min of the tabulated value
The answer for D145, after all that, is 1.6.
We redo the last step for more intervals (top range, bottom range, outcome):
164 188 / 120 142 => 1.59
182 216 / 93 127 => 1.33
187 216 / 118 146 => 1.48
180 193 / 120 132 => 1.86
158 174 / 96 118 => 1.23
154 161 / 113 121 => 1.46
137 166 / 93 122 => 1.21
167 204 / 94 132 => 1.38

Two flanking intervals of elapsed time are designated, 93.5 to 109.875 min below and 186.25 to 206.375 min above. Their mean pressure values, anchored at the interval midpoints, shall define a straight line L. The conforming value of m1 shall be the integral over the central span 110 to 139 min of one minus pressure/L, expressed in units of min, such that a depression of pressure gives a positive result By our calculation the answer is 7.49 min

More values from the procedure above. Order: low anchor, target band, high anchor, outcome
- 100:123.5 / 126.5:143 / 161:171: 3.4 min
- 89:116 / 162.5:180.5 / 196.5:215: -1.1 min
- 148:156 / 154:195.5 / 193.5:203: -0.8 min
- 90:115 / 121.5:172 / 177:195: 4.1 min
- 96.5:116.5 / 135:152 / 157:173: 1.2 min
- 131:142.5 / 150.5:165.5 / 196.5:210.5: -3.1 min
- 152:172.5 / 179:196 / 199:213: 0.7 min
